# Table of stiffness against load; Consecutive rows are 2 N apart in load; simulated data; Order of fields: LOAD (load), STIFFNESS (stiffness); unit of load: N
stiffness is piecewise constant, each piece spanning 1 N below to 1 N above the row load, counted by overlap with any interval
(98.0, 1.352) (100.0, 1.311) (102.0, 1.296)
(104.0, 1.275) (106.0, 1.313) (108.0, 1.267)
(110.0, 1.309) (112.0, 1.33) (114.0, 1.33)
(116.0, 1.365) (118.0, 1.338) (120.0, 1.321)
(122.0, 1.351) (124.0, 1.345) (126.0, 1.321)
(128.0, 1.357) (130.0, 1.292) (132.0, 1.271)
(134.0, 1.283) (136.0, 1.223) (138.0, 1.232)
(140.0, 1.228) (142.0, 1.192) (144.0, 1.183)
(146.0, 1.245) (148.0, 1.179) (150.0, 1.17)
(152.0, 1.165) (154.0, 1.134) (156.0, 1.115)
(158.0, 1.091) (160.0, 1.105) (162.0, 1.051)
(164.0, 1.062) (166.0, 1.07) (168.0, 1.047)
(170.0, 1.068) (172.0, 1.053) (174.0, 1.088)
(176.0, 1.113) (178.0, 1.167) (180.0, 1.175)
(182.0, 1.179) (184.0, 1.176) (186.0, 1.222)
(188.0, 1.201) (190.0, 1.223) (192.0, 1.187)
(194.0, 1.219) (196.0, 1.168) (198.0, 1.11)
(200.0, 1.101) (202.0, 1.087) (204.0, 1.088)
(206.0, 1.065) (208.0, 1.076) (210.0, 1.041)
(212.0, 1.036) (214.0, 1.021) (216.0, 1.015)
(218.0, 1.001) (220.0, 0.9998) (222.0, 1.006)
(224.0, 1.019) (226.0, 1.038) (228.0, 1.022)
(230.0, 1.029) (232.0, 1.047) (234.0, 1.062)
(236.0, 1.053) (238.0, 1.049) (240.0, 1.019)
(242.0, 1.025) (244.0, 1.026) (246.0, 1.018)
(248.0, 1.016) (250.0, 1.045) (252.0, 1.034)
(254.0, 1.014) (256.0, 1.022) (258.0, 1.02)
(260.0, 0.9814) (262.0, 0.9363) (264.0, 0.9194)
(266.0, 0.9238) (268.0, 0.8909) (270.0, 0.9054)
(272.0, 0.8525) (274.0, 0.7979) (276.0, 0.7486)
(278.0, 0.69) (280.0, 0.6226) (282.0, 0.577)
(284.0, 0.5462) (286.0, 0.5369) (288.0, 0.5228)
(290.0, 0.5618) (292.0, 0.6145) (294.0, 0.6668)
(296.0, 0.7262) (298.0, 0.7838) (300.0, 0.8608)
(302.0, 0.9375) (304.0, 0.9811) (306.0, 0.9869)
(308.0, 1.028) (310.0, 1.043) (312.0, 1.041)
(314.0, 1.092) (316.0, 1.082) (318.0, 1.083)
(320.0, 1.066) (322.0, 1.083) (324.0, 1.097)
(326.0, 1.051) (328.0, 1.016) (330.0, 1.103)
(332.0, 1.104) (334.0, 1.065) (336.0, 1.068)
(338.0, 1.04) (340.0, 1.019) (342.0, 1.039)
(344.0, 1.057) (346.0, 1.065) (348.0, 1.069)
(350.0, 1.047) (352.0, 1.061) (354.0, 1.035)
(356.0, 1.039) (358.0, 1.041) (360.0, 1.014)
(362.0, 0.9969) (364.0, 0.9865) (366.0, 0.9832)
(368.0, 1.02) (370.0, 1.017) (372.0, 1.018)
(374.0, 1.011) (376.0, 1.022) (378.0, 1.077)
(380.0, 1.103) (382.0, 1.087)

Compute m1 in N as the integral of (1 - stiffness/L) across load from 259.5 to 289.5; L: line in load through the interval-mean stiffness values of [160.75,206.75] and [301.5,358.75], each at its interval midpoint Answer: 9.0 N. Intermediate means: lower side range 1.13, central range 0.756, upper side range 1.05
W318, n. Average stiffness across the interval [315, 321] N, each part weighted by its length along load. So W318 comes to 1.08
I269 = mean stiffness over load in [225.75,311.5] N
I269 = 0.888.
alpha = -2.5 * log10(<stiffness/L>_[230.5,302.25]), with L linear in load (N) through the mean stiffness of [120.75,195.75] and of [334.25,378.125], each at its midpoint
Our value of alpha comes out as 0.27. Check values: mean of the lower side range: 1.18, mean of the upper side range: 1.03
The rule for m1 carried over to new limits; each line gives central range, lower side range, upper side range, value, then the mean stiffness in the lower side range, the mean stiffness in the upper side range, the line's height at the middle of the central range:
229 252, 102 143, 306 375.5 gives 2.5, 1.3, 1.05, 1.16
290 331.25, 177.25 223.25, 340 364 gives 3.9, 1.11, 1.04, 1.06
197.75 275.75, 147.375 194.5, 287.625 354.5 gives 4.3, 1.13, 0.977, 1.07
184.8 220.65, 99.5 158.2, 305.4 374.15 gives 2.5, 1.26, 1.05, 1.19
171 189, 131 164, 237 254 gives -0.4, 1.18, 1.03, 1.13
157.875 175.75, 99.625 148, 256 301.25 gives 1.1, 1.29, 0.765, 1.14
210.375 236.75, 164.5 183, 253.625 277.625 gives -0.7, 1.11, 0.909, 0.999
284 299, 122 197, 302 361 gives 6.3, 1.18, 1.05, 1.08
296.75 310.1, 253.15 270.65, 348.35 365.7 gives 0.7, 0.958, 1.03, 0.988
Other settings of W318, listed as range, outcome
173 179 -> 1.12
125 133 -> 1.31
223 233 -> 1.03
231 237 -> 1.05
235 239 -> 1.05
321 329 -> 1.06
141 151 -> 1.19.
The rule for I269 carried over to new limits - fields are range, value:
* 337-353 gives 1.05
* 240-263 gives 1.01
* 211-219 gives 1.02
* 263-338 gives 0.885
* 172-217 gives 1.12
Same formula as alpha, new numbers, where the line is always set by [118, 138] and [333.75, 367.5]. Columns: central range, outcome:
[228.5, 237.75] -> 0.13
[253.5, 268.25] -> 0.18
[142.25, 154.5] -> 0.09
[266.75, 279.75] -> 0.37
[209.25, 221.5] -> 0.18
